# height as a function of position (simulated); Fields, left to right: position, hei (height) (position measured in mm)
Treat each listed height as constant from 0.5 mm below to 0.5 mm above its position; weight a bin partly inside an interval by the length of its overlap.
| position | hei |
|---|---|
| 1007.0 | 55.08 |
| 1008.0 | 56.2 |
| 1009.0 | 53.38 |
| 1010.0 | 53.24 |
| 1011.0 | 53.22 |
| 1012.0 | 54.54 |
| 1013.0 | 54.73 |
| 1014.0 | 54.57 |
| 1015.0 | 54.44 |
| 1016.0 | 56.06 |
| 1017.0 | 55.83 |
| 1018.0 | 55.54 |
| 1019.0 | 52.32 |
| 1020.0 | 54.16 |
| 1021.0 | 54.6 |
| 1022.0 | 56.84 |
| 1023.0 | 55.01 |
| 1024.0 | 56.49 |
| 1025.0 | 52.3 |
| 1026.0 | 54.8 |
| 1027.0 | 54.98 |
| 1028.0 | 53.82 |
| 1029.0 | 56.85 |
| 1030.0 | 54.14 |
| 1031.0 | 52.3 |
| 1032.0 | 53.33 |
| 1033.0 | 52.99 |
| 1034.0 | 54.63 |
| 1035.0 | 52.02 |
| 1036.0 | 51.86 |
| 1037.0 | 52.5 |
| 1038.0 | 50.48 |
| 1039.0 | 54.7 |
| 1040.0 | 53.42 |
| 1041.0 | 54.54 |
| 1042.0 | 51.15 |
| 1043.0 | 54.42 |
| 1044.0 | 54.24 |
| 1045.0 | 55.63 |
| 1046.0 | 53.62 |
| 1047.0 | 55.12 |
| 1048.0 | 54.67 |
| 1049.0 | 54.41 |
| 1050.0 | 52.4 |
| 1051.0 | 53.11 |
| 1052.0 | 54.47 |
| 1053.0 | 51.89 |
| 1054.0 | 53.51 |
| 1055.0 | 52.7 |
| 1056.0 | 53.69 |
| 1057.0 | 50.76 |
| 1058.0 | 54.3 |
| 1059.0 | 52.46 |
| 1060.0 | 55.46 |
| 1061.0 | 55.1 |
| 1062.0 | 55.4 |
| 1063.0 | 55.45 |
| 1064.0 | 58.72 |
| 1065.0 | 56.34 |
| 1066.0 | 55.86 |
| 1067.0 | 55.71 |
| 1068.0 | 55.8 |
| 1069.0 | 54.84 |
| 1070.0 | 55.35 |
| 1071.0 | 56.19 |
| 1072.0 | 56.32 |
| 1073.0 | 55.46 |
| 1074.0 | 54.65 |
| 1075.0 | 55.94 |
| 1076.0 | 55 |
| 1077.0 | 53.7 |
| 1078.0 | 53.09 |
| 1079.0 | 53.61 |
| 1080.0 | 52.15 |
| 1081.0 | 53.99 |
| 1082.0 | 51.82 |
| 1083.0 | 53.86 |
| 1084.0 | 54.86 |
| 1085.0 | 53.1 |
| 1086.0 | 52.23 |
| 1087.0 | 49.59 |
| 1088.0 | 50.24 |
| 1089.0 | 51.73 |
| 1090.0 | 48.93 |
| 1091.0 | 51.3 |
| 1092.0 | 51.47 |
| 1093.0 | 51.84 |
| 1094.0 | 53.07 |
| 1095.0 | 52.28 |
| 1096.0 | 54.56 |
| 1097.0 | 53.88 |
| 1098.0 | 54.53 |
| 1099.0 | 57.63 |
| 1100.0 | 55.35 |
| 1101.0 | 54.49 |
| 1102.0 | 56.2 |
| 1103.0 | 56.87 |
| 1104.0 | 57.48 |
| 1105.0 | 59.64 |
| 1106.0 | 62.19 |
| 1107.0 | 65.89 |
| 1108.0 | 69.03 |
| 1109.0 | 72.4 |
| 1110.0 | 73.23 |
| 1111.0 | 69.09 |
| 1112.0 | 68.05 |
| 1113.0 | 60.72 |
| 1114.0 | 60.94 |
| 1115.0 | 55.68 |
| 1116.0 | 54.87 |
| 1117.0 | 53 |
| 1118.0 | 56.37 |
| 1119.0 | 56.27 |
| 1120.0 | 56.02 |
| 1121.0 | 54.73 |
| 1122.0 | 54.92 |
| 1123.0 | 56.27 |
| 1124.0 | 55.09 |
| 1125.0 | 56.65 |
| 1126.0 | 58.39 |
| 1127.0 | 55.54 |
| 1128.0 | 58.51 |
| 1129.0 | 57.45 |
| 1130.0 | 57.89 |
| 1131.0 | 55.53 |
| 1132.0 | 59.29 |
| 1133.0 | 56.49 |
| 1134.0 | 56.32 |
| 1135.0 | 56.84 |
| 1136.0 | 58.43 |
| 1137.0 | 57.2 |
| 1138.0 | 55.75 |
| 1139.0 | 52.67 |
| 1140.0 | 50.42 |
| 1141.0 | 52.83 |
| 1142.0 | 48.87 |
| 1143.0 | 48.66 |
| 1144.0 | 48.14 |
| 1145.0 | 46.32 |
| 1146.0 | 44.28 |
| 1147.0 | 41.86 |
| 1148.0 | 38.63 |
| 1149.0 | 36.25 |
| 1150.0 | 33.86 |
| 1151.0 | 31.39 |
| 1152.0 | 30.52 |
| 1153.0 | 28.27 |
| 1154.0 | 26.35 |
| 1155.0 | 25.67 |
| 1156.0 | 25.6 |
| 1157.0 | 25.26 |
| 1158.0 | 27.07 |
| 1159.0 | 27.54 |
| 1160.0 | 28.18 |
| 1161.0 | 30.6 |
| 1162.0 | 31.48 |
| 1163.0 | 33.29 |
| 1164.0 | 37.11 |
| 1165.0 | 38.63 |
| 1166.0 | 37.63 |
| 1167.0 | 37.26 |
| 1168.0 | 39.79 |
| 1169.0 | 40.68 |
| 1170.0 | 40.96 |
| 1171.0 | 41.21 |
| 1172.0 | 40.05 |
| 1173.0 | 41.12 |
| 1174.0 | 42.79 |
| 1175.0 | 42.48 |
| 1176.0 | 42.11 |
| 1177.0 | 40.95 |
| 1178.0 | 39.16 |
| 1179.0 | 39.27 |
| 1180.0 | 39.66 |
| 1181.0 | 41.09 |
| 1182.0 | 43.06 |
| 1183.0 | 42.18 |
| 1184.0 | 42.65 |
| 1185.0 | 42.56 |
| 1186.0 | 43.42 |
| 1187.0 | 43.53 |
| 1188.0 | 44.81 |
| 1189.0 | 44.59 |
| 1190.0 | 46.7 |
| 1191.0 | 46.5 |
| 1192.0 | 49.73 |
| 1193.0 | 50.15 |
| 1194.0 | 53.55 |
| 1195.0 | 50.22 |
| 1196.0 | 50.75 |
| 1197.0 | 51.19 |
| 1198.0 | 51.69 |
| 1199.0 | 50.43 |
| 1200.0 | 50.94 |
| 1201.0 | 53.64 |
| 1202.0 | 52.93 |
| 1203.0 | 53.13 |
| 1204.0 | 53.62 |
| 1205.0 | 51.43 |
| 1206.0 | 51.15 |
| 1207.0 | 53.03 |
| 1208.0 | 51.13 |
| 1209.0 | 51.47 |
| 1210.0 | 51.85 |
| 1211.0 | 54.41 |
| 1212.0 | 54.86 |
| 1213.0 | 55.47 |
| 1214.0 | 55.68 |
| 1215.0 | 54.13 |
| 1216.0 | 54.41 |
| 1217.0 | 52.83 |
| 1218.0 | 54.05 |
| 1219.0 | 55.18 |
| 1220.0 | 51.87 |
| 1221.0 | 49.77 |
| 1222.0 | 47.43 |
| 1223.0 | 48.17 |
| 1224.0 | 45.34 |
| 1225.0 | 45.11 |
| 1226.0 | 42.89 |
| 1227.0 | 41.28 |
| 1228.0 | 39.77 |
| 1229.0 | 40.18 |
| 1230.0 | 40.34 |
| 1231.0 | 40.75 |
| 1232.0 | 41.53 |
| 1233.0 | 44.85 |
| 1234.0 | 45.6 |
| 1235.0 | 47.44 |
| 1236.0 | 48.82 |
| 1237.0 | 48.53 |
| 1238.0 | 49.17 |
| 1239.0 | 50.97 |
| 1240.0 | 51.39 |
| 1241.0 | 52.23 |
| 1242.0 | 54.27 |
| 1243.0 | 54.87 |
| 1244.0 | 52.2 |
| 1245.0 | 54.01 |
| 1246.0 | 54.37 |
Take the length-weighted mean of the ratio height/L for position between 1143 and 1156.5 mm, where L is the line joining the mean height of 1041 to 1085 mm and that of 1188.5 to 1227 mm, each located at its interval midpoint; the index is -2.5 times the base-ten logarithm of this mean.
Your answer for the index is 0.42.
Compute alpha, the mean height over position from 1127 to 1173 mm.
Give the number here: 42.3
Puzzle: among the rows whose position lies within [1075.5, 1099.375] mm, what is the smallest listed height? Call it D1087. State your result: 48.93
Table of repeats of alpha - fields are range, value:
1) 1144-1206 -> 41.1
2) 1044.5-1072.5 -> 54.6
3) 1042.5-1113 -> 55.6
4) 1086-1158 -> 52.1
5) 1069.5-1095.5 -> 53.1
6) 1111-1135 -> 57.4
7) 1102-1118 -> 62.2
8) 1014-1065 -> 54.1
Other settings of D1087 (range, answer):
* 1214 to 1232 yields 39.77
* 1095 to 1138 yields 52.28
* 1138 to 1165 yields 25.26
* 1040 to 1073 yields 50.76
